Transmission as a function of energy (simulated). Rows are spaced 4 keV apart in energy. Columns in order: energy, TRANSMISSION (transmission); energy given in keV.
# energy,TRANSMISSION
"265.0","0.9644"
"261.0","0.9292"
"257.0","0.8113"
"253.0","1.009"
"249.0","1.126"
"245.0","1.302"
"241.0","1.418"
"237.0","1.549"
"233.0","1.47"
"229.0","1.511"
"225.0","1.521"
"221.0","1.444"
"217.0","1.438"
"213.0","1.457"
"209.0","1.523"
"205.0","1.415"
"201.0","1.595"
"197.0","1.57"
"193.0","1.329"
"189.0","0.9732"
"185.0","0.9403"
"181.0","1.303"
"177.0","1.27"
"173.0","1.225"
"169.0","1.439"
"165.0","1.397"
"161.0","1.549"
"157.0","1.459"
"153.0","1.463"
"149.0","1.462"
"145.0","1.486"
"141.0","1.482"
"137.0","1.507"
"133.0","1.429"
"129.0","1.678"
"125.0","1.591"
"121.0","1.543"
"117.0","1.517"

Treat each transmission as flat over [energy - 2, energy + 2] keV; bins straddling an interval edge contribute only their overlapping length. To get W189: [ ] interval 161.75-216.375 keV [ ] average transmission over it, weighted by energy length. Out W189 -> 1.35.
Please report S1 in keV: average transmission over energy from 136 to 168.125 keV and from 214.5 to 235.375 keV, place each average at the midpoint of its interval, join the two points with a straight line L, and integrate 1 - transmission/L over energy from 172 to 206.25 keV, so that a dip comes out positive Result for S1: 4.3 keV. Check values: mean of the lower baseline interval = 1.47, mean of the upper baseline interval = 1.48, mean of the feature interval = 1.29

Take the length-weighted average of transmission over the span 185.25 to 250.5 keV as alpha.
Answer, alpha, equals 1.4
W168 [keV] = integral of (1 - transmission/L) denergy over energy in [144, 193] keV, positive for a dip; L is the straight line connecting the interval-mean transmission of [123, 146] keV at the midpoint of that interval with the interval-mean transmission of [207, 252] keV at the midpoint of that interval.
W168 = 5.5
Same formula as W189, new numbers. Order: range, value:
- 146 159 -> 1.46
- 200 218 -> 1.48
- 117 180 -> 1.46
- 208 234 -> 1.48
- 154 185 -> 1.35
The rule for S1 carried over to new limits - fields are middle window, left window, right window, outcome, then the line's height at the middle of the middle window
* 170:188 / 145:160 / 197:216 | 3.6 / 1.49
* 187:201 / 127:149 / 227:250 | 1.1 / 1.45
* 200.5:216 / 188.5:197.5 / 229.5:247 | -1.6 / 1.35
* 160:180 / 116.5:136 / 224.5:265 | 1.0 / 1.44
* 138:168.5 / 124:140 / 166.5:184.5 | -1.2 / 1.42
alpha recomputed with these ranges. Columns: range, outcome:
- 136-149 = 1.49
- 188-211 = 1.42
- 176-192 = 1.13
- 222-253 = 1.39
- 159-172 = 1.44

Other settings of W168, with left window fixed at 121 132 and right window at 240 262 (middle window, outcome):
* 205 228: -4.5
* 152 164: -0.1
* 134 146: 0.4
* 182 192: 2.4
